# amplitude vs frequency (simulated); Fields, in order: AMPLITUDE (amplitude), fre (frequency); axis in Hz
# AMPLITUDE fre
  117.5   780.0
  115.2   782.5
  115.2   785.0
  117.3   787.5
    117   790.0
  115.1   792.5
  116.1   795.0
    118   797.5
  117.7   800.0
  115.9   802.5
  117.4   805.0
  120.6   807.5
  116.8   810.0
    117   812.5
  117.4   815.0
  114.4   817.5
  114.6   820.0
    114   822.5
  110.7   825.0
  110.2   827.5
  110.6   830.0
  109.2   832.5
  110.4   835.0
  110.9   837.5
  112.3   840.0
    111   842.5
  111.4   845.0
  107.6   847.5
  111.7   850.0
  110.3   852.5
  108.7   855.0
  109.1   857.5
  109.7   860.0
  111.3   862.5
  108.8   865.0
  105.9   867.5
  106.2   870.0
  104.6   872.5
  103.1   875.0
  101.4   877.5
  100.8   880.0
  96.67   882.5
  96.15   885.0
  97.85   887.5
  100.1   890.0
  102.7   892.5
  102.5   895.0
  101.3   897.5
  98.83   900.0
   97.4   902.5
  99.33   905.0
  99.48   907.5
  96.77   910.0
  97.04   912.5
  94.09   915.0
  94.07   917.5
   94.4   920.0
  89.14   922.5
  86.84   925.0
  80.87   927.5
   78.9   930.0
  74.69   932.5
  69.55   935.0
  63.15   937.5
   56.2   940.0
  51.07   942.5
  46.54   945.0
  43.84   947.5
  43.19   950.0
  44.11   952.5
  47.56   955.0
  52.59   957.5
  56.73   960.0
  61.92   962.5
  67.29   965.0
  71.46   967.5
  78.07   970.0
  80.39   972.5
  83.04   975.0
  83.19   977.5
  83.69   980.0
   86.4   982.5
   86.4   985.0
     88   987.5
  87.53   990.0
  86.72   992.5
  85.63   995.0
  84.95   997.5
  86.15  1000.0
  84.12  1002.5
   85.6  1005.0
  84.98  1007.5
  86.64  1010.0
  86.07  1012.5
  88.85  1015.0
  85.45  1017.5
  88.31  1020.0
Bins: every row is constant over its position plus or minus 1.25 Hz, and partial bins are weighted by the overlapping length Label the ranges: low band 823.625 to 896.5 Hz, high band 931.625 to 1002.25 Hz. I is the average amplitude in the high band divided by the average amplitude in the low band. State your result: 0.65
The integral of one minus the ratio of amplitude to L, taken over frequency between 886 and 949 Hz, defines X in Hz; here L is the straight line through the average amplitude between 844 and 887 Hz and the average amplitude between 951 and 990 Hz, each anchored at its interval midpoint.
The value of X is 3.7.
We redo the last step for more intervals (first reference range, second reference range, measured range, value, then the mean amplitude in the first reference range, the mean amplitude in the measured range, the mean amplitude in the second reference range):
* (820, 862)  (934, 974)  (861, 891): -2.7 Hz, 111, 103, 58.4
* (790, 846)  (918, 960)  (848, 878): -3.8 Hz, 114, 108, 64.2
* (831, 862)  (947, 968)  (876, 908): -4.7 Hz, 110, 99.6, 54.1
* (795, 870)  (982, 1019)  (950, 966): 6.7 Hz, 112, 53.9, 86.2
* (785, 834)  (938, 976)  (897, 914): -4.3 Hz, 115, 98.4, 58.9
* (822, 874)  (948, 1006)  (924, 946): 4.7 Hz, 110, 67.6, 74.1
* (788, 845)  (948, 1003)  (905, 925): -1.3 Hz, 114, 94.8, 73.5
